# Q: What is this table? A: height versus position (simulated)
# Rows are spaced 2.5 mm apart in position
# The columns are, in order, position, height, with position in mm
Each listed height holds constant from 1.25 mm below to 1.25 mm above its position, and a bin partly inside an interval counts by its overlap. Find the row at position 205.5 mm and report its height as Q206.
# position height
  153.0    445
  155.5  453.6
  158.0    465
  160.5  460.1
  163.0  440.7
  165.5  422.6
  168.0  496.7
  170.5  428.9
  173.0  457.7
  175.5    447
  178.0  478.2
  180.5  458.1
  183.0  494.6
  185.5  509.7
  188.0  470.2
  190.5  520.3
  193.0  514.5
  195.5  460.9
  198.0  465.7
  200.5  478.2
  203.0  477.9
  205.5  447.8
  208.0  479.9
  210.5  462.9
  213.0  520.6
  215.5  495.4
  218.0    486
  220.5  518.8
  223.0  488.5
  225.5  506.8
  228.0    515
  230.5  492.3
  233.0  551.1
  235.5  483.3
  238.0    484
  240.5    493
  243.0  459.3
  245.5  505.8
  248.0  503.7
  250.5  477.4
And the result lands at 447.8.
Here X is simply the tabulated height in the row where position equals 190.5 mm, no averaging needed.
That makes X 520.3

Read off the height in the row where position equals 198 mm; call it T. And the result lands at 465.7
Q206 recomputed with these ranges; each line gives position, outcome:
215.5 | 495.4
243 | 459.3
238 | 484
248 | 503.7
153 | 445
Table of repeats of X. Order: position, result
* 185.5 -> 509.7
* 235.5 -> 483.3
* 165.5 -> 422.6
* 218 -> 486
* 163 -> 440.7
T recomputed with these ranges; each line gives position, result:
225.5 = 506.8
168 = 496.7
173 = 457.7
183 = 494.6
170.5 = 428.9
